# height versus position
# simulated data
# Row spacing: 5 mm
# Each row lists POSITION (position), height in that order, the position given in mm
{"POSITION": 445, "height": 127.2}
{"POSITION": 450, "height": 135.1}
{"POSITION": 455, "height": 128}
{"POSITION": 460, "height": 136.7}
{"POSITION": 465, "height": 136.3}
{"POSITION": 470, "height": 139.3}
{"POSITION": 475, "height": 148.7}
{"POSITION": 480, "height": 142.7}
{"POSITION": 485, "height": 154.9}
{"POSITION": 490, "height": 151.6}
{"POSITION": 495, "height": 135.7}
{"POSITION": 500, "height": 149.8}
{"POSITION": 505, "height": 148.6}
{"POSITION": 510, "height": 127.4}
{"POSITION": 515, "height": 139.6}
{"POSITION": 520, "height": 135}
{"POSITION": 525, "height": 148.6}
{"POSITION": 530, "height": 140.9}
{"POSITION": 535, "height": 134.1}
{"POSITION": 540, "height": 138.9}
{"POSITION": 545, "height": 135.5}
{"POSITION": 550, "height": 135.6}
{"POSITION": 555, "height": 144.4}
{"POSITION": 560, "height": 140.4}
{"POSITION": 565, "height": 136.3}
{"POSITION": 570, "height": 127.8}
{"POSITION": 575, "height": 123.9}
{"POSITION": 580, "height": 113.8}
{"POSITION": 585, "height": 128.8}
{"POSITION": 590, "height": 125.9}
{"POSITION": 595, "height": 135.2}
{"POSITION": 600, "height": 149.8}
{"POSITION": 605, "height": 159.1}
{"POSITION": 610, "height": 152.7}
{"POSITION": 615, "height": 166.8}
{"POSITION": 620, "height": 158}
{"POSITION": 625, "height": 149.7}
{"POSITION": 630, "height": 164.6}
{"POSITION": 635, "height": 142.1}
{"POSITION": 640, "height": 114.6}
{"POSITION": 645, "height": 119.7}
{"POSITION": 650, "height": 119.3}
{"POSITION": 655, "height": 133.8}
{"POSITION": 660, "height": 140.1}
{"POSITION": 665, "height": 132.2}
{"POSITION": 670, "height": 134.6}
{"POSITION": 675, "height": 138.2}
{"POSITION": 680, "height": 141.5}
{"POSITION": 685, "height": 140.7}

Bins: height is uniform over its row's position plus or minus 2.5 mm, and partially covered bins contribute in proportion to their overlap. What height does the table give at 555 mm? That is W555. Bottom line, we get 144.4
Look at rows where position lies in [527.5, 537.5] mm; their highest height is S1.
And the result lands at 140.9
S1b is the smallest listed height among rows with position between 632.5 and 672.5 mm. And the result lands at 114.6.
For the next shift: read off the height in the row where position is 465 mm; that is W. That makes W 136.3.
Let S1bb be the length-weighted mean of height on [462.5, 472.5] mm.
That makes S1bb 138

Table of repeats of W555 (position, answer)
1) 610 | 152.7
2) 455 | 128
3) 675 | 138.2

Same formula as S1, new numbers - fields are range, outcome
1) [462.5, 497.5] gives 154.9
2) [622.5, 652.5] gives 164.6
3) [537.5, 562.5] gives 144.4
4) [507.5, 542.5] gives 148.6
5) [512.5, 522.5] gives 139.6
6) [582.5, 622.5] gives 166.8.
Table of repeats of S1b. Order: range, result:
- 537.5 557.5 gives 135.5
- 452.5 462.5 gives 128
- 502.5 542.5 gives 127.4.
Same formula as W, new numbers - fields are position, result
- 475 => 148.7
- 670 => 134.6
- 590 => 125.9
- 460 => 136.7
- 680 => 141.5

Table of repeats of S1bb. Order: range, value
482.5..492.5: 153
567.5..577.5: 126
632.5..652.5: 124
